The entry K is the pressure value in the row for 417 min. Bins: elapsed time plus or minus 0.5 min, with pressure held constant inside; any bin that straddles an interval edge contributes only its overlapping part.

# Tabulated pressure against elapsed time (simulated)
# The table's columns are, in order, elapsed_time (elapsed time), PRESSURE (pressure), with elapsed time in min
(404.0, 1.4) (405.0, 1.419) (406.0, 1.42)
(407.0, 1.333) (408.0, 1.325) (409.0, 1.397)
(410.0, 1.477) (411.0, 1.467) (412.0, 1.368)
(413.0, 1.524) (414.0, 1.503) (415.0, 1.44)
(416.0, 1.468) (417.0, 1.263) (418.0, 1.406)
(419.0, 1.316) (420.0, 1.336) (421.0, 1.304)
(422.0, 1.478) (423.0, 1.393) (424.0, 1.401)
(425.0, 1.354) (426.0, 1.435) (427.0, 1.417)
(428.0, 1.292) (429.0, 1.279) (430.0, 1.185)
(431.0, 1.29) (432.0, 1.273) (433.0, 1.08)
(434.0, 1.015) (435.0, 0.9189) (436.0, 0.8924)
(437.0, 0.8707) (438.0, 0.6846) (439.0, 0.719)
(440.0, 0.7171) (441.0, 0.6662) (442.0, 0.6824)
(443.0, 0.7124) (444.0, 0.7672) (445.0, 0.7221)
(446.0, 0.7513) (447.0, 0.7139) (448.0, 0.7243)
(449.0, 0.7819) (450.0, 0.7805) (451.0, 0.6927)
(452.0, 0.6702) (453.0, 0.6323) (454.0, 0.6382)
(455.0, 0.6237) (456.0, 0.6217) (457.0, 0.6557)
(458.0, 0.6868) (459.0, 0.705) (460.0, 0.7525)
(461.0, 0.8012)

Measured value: 1.263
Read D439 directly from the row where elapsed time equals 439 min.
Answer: 0.719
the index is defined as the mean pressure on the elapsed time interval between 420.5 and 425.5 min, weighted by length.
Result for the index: 1.39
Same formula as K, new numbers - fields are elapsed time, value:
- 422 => 1.478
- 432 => 1.273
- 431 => 1.29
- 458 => 0.6868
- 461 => 0.8012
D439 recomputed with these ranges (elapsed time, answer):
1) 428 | 1.292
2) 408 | 1.325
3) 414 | 1.503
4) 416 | 1.468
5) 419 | 1.316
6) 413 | 1.524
